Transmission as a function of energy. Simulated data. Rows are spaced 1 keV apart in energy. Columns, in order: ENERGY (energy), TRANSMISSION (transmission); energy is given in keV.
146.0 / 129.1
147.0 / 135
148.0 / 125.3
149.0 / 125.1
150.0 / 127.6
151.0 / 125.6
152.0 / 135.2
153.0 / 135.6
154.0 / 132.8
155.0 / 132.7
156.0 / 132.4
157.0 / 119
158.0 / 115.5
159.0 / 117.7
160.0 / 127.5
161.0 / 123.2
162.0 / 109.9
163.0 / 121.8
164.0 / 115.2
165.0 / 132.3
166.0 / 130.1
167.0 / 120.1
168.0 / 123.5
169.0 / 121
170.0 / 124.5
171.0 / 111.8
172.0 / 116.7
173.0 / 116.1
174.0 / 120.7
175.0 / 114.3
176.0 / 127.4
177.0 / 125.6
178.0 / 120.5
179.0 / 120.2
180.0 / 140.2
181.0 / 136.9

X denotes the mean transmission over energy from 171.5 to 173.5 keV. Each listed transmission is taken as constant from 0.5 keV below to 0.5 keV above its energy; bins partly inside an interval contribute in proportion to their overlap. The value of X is 116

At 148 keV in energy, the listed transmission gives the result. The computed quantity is 125.3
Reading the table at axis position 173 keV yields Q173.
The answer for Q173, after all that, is 116.1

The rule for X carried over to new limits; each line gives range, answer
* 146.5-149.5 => 128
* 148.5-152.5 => 128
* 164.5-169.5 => 125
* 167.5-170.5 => 123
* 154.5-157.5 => 128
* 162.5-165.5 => 123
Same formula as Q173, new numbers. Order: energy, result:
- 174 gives 120.7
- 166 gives 130.1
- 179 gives 120.2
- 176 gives 127.4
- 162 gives 109.9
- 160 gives 127.5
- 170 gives 124.5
